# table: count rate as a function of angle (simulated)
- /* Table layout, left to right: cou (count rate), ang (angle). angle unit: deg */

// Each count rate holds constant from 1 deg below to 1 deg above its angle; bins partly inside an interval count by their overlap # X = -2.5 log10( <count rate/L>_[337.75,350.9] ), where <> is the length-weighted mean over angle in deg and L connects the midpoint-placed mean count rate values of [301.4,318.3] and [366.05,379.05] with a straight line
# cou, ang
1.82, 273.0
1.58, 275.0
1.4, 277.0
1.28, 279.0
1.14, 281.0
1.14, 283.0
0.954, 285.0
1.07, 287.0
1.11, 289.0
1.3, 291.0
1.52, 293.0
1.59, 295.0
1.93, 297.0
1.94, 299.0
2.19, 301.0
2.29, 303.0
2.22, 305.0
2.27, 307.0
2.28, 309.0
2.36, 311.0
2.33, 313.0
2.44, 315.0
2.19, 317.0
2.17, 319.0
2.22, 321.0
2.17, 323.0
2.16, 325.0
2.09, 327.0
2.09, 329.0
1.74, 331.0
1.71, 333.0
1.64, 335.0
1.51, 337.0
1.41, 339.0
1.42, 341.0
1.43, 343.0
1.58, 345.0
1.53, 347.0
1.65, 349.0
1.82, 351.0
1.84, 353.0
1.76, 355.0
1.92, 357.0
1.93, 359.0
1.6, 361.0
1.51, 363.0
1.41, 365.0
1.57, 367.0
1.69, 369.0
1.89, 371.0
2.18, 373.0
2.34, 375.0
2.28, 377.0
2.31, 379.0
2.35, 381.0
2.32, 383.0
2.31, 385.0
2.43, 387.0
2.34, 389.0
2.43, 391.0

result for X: 0.37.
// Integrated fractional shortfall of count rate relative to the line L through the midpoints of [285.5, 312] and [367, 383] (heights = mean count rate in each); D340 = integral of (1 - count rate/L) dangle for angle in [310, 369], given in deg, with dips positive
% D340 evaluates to 4.4 deg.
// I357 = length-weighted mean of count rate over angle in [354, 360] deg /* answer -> 1.87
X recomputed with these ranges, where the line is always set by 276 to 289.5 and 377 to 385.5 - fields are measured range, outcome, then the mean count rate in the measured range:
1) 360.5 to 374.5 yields 0.249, 1.72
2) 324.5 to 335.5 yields -0.118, 1.91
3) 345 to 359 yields 0.130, 1.75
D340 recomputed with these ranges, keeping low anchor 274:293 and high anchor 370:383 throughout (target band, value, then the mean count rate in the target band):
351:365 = 2.0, 1.74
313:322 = -3.7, 2.26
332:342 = 1.5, 1.54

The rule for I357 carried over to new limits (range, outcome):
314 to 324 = 2.24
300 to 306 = 2.23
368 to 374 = 1.92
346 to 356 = 1.72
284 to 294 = 1.19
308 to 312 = 2.32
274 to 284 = 1.31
